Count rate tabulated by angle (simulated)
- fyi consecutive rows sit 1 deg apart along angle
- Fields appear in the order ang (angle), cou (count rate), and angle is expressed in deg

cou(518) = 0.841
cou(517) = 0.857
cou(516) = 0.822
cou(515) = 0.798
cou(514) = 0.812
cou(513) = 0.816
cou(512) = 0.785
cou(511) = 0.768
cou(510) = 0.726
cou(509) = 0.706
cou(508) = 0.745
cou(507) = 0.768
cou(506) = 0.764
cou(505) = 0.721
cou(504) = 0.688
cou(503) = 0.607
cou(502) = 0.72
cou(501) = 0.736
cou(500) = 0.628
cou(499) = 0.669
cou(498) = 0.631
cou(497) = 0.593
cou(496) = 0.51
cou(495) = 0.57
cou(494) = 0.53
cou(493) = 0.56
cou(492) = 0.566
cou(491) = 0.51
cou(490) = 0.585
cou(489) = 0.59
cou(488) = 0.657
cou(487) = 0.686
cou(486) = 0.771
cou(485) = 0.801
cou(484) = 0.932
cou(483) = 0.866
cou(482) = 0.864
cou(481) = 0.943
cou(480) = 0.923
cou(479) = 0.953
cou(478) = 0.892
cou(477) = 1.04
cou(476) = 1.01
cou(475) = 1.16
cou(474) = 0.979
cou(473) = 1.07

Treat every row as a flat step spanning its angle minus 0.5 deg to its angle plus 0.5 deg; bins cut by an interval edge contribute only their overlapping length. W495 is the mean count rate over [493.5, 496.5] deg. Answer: 0.537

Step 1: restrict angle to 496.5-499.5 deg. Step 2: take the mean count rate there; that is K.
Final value 0.631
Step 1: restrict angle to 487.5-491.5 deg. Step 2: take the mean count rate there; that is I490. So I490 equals 0.585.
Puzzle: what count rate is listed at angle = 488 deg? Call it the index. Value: 0.657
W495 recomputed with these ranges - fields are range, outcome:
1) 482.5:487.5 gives 0.811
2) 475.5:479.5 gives 0.974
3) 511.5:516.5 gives 0.807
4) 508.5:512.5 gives 0.746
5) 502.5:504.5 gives 0.647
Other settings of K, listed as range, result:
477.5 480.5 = 0.923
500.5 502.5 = 0.728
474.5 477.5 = 1.07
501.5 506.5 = 0.7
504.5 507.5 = 0.751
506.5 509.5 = 0.74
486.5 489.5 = 0.644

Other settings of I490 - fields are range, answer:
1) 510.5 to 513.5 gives 0.79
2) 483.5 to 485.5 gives 0.867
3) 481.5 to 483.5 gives 0.865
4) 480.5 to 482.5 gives 0.903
